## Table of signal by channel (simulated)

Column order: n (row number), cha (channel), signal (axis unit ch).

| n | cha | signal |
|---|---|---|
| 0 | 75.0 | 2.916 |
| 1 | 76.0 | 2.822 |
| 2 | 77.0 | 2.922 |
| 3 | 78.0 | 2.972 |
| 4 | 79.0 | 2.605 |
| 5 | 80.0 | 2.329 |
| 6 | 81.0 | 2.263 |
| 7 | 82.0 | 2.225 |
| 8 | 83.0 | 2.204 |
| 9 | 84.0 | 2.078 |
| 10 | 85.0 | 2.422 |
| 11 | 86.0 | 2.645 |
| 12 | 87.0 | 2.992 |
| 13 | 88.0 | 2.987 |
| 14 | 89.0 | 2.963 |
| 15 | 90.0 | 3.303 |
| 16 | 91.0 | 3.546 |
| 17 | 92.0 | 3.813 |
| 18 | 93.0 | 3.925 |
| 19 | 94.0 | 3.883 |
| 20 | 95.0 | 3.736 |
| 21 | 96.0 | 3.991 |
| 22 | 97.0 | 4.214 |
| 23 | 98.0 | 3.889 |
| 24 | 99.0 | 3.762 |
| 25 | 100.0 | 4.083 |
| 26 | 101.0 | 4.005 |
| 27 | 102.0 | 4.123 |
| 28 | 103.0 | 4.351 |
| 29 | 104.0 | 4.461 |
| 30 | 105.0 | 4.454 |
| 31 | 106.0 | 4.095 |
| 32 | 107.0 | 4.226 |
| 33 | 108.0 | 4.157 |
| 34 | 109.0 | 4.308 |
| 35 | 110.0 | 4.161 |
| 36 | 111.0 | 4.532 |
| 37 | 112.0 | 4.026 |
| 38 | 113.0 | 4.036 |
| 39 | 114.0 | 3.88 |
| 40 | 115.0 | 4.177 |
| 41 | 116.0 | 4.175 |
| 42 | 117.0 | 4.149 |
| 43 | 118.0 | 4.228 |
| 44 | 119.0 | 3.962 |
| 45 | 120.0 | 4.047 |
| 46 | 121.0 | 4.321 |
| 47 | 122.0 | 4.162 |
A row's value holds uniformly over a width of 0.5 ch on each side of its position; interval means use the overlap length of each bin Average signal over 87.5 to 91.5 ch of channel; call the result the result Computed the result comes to 3.2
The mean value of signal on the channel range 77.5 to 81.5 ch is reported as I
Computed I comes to 2.54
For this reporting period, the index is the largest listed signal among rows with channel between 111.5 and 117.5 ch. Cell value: 4.177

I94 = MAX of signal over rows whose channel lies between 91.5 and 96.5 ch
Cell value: 3.991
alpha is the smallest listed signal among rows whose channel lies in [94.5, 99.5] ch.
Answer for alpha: 3.736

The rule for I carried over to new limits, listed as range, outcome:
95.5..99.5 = 3.96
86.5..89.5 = 2.98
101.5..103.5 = 4.24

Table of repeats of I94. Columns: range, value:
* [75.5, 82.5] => 2.972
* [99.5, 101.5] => 4.083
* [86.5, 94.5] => 3.925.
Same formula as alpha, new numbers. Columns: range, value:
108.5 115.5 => 3.88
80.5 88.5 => 2.078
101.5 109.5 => 4.095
